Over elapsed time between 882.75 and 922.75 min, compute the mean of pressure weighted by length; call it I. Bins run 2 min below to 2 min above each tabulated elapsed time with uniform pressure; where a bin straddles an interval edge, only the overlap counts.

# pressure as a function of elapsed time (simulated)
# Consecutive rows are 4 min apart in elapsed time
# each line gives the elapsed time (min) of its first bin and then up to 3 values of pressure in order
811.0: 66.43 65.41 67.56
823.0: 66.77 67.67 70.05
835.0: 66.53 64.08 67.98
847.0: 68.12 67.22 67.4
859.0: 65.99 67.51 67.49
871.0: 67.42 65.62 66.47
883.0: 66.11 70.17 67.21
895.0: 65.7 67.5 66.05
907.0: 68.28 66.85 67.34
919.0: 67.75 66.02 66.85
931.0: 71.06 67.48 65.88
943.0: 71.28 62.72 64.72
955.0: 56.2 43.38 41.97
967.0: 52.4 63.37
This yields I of 67.3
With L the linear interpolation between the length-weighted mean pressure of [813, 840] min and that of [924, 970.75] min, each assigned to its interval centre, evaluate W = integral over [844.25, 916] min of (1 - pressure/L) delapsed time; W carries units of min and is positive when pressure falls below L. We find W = -3.4 min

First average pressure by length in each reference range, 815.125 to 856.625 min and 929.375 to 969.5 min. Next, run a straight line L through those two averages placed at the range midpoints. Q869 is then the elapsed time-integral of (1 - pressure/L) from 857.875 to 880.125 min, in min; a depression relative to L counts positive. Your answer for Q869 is -0.6 min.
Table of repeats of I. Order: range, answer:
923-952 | 67.1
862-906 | 67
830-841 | 66.6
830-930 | 67.1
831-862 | 67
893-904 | 66.5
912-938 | 67.6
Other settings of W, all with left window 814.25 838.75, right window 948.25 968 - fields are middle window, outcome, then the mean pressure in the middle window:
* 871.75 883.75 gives -1.0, 66.2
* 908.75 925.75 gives -3.1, 67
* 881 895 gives -1.7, 67.5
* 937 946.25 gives -2.4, 67.8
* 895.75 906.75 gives -1.6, 66.9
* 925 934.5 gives -2.3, 68.7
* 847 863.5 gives -0.8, 67.1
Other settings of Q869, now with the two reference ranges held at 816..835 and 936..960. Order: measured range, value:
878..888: -0.39 min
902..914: -0.66 min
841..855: -0.23 min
